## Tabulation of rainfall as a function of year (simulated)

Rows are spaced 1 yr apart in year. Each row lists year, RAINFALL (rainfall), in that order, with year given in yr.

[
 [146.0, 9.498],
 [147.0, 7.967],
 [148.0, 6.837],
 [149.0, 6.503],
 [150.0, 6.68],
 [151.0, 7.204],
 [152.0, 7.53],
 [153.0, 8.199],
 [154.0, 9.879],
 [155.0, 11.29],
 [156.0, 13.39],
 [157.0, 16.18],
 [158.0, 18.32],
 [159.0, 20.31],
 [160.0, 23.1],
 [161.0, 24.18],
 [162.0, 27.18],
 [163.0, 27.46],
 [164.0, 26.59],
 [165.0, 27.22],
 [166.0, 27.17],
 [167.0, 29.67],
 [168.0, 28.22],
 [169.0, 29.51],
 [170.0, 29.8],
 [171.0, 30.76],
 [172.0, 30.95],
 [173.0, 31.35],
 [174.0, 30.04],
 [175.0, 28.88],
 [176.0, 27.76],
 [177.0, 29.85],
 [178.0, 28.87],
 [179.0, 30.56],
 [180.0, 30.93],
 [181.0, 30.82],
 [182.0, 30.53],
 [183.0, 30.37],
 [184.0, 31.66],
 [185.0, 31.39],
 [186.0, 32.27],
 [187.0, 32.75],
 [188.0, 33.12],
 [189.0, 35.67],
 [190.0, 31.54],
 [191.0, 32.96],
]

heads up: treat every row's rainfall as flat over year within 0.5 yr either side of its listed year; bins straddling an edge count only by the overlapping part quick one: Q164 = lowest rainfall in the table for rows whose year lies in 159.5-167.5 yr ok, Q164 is 23.1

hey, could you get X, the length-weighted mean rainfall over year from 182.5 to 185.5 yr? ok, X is 31.1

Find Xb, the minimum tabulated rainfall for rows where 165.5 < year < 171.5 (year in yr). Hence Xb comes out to 27.17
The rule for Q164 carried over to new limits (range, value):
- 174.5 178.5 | 27.76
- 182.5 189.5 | 30.37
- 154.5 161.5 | 11.29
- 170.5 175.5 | 28.88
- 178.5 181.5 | 30.56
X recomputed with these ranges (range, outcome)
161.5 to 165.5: 27.1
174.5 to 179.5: 29.2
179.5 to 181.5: 30.9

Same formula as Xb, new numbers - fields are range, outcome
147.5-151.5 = 6.503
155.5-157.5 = 13.39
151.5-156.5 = 7.53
